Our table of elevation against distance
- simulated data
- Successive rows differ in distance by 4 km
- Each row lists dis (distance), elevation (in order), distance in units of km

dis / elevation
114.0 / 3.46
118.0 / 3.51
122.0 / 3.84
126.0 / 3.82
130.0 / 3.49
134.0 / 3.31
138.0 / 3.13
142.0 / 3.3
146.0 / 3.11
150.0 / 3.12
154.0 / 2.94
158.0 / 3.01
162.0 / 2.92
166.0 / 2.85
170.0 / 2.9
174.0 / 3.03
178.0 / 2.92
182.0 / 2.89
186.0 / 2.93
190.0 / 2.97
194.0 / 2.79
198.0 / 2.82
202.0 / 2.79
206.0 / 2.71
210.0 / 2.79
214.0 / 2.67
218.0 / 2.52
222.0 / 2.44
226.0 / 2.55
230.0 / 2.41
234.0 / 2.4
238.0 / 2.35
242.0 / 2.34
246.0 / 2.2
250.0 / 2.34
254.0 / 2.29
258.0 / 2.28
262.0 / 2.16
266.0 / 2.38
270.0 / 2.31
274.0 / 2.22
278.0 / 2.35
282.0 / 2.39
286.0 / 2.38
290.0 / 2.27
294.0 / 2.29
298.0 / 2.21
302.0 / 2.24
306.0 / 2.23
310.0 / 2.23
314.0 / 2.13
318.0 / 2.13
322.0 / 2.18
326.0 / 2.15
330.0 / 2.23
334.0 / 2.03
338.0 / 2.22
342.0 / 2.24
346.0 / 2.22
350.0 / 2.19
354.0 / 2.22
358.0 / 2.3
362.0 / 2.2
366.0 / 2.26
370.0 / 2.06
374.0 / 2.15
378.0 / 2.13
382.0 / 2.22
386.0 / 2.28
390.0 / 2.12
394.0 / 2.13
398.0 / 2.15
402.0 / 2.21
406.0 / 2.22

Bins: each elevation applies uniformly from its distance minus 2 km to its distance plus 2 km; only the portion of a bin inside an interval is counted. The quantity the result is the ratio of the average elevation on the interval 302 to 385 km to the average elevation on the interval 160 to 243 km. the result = 0.81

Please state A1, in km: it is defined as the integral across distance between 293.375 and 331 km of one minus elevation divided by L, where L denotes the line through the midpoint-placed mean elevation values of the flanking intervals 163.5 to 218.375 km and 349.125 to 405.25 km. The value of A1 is 3.4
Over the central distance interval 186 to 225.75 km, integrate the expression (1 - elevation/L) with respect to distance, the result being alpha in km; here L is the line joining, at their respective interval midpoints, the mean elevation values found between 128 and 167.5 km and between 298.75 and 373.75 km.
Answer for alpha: 1.6 km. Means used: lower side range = 3.12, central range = 2.73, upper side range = 2.19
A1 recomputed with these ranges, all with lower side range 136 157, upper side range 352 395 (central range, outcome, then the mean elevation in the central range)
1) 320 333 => 1.12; 2.17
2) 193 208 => 0.61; 2.78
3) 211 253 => 5.16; 2.43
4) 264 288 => 2.30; 2.34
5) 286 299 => 1.24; 2.28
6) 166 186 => 0.46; 2.93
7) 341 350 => 0.33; 2.22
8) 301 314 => 1.28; 2.22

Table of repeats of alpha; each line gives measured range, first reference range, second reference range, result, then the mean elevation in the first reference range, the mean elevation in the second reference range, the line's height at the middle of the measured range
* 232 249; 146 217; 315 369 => 2.0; 2.89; 2.19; 2.63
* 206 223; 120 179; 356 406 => 1.6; 3.18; 2.19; 2.9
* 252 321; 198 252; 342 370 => 3.3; 2.51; 2.22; 2.38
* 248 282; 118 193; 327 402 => 4.4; 3.14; 2.19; 2.64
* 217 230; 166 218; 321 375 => 1.1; 2.84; 2.19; 2.71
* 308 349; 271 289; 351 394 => 1.5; 2.33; 2.19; 2.26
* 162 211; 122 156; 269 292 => 1.8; 3.31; 2.32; 2.98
